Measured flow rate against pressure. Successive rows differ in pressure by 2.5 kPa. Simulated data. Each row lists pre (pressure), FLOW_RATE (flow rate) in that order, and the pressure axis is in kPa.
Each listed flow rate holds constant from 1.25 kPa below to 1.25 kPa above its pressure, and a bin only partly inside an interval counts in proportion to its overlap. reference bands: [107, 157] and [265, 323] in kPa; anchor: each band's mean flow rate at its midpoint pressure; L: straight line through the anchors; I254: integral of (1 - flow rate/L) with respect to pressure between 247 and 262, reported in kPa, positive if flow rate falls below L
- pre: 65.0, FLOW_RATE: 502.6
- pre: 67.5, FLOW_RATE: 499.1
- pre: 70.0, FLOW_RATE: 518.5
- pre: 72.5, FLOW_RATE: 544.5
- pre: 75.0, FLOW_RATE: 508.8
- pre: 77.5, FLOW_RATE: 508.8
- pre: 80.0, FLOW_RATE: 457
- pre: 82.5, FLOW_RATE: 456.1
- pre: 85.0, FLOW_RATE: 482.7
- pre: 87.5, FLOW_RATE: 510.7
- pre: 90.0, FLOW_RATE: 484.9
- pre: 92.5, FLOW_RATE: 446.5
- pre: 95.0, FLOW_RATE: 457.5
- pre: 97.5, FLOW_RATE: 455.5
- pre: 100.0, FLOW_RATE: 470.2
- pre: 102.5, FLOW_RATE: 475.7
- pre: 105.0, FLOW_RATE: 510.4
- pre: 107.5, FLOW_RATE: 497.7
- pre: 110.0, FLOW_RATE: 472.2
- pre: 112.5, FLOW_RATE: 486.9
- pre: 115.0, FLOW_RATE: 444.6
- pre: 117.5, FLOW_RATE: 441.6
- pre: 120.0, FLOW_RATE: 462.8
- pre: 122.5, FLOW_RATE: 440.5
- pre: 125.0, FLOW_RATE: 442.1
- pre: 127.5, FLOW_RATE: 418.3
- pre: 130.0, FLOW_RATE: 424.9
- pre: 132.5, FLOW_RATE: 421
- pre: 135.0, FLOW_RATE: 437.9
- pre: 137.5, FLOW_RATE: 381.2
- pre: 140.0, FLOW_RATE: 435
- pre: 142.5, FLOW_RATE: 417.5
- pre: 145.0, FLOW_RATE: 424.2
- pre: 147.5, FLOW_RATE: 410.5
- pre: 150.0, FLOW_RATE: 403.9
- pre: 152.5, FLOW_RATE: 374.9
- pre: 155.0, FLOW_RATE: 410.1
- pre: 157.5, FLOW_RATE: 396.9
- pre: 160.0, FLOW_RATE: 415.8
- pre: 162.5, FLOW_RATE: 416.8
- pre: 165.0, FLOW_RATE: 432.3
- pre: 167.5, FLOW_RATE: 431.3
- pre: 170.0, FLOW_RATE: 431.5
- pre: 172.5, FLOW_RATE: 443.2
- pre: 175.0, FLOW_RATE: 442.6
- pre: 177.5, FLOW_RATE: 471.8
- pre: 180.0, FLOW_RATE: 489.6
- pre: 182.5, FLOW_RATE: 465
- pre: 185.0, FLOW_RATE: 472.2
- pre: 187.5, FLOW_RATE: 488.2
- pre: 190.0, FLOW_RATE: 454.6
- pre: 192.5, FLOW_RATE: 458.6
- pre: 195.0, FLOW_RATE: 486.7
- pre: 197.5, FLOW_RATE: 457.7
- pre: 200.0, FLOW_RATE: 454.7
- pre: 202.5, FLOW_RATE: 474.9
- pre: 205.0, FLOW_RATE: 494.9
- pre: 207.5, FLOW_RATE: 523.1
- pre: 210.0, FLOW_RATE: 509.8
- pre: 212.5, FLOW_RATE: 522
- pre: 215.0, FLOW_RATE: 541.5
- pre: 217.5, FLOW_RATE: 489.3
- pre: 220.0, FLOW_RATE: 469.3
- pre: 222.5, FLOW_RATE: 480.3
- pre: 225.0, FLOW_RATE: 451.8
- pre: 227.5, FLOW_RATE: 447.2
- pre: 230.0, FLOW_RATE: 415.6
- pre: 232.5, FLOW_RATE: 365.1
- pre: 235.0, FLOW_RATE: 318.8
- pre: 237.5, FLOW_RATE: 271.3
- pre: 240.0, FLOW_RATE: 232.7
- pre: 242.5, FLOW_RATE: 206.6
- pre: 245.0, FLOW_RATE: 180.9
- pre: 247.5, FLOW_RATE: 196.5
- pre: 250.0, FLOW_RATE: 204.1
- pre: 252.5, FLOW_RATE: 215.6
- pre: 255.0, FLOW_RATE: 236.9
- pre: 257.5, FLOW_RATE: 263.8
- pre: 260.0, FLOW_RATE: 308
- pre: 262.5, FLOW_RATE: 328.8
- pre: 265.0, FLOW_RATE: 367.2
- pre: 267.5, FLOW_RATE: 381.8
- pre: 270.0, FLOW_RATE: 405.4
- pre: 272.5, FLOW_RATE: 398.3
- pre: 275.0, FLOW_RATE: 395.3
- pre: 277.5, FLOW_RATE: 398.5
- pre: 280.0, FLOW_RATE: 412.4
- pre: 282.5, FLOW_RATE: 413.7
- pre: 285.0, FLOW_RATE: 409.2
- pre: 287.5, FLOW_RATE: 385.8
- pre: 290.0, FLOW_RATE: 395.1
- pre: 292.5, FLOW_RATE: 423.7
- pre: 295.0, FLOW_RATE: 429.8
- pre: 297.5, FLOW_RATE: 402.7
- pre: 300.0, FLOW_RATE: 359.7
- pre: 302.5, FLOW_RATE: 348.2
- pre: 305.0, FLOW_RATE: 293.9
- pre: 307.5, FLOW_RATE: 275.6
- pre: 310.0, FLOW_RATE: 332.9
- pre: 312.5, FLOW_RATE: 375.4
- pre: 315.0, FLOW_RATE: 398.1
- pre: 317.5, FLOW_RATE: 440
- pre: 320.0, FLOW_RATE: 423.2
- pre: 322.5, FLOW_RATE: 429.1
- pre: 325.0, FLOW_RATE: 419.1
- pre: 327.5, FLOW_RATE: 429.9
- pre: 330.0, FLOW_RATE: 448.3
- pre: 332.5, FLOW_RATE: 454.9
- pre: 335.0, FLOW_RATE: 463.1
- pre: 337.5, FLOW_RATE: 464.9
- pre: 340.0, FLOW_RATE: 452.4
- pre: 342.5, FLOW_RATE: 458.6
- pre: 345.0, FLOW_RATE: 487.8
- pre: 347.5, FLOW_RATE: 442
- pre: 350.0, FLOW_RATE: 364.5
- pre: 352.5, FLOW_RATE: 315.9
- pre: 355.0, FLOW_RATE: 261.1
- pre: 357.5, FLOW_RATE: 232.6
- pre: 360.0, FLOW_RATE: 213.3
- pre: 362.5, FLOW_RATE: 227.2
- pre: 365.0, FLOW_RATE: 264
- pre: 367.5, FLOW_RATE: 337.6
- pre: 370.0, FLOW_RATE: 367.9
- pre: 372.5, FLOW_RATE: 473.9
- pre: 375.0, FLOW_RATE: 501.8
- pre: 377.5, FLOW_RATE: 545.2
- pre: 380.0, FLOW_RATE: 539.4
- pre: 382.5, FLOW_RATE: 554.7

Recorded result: 5.8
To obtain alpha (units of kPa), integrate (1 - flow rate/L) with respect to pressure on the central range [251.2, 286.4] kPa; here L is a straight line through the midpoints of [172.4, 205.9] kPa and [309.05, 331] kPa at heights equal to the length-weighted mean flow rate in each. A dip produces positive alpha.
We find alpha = 6.55 kPa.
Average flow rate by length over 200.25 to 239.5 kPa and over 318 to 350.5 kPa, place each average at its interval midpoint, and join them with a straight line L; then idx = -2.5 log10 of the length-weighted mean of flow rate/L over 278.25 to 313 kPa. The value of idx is 0.18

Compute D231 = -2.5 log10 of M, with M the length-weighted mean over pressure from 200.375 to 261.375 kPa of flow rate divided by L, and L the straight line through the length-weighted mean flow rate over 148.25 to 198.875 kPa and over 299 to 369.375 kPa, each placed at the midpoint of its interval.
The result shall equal 0.139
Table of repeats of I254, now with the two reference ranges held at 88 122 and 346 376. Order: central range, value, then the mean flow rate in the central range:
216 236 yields -1.3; 432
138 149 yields 0.8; 419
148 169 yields 1.5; 411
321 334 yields -3.2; 437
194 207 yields -1.8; 476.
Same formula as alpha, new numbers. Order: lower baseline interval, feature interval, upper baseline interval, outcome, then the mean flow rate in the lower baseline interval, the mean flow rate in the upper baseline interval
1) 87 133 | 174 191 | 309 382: -1.05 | 461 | 401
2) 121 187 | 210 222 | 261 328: -2.73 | 430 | 387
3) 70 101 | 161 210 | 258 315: -4.03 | 484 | 374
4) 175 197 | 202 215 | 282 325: -1.59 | 471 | 385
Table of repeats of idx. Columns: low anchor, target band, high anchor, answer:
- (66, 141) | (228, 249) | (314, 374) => 0.45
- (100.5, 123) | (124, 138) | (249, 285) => 0.08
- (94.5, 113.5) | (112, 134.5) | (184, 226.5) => 0.09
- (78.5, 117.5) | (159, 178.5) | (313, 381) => 0.04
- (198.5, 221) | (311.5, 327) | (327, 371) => -0.05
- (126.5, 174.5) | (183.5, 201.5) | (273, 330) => -0.14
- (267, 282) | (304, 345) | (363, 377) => -0.05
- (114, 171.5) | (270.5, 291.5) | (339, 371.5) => -0.09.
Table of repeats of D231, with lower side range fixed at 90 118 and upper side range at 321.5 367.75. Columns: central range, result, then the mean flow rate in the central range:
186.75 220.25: -0.13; 488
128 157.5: 0.11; 412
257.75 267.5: 0.22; 333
